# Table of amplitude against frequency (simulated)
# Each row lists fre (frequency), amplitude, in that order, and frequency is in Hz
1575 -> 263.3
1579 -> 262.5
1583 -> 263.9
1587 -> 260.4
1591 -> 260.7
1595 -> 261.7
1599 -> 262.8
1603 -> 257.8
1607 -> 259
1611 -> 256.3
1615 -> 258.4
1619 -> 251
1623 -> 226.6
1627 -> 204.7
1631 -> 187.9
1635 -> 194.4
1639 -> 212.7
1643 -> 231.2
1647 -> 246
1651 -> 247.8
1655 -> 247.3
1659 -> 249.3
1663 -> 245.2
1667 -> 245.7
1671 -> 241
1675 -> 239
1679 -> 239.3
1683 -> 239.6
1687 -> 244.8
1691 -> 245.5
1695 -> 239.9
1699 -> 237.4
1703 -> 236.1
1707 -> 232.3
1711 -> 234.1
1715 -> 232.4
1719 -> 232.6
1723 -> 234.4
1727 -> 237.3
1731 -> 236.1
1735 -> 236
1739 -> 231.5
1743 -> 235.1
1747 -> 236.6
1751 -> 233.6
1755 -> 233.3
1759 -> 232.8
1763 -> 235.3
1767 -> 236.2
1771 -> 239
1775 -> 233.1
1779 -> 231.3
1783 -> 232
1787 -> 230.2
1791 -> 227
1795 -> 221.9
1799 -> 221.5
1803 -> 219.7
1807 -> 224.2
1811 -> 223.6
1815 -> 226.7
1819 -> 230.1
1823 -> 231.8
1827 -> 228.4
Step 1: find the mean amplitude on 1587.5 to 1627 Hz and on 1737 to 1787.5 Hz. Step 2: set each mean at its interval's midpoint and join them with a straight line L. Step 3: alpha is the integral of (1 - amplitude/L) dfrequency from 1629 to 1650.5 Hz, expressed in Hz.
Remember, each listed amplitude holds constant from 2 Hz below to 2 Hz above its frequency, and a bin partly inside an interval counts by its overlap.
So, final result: 2.75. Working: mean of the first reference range 253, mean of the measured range 217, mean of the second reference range 234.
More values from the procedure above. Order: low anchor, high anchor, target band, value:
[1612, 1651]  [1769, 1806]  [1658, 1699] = -2.9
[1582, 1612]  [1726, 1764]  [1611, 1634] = 2.6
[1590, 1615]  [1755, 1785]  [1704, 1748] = 1.2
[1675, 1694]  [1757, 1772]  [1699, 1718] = 0.5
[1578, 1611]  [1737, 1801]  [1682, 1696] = 0.1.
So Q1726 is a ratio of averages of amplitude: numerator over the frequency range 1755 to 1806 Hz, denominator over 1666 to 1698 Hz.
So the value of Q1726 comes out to 0.95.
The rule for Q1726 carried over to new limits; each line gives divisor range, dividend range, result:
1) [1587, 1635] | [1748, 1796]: 0.96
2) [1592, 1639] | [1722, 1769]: 0.99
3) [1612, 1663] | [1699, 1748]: 1.02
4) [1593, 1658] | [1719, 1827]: 0.97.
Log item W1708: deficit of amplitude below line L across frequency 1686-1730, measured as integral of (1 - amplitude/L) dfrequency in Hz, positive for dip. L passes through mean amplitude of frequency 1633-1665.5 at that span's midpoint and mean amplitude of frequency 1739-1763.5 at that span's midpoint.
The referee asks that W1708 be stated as -0.5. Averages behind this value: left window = 234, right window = 234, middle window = 237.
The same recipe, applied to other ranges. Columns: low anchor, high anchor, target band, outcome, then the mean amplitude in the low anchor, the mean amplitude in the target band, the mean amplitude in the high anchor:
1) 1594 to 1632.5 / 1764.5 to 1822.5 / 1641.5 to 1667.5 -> -0.6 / 243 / 245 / 228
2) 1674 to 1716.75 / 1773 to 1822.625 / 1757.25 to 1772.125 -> -0.3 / 238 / 236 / 227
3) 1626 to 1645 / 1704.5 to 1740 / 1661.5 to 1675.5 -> -1.7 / 206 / 243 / 234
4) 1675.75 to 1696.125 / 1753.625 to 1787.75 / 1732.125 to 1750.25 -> 0.1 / 242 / 235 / 234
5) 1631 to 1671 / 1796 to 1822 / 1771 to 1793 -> -0.5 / 233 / 231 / 224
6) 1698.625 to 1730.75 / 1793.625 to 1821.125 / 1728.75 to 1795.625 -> -1.2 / 235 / 233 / 224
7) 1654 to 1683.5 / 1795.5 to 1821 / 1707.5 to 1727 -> 0.2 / 243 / 234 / 224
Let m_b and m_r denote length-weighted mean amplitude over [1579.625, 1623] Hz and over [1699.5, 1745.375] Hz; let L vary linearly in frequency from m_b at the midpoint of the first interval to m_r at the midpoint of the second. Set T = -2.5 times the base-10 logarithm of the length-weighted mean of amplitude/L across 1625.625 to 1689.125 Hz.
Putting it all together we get 0.06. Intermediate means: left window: 258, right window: 234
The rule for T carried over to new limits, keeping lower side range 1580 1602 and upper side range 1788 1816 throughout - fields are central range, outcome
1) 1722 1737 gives 0.00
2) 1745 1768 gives -0.01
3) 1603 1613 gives 0.00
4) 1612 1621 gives 0.01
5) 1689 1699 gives 0.01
